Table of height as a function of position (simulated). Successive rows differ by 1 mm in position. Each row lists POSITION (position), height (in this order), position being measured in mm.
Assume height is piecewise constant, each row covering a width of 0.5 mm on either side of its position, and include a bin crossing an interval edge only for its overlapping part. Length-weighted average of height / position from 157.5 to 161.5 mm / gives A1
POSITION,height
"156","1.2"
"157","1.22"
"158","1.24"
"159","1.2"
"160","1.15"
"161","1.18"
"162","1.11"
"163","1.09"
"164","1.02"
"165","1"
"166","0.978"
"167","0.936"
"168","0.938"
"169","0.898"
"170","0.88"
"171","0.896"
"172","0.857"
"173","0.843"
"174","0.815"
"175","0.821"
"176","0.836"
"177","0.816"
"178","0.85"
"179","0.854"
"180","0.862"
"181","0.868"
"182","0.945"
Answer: 1.19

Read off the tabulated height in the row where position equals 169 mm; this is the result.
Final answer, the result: 0.898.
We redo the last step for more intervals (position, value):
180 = 0.862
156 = 1.2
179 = 0.854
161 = 1.18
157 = 1.22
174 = 0.815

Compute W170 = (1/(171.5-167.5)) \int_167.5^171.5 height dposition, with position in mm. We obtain 0.903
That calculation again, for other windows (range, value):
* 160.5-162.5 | 1.15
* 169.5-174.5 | 0.858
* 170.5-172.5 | 0.877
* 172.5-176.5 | 0.829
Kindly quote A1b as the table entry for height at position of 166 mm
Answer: 0.978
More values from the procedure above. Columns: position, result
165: 1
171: 0.896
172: 0.857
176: 0.836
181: 0.868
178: 0.85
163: 1.09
